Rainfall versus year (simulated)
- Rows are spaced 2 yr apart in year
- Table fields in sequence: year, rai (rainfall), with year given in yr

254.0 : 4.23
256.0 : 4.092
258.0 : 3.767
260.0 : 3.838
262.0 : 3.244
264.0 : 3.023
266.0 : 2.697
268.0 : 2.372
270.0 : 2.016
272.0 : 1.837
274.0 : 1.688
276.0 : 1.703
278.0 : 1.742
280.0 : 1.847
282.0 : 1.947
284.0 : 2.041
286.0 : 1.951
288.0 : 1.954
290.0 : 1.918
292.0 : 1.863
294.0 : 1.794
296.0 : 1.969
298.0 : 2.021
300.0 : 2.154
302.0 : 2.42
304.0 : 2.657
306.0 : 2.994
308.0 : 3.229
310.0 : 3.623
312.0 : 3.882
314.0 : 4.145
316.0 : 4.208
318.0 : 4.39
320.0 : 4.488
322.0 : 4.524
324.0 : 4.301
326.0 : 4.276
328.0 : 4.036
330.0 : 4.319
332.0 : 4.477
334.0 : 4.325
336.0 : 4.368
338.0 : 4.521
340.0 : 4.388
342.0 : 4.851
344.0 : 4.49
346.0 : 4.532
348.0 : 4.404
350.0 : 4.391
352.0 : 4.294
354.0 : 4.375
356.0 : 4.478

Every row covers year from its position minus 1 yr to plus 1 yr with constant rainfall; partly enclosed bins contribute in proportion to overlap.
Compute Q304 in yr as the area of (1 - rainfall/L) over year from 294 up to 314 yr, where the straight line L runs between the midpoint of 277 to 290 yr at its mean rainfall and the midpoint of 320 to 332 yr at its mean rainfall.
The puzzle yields 2.1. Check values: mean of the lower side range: 1.91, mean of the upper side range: 4.32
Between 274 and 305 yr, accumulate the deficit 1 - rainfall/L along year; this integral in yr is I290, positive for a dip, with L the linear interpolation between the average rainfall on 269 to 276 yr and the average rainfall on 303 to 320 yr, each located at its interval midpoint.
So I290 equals 7.3 yr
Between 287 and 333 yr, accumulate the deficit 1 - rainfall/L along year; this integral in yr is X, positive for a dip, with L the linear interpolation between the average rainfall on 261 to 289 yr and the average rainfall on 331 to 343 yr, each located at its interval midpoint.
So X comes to 3.4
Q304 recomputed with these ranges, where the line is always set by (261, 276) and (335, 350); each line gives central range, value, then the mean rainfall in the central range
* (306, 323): -1.36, 4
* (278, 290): 3.77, 1.93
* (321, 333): -0.81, 4.32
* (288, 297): 3.42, 1.89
